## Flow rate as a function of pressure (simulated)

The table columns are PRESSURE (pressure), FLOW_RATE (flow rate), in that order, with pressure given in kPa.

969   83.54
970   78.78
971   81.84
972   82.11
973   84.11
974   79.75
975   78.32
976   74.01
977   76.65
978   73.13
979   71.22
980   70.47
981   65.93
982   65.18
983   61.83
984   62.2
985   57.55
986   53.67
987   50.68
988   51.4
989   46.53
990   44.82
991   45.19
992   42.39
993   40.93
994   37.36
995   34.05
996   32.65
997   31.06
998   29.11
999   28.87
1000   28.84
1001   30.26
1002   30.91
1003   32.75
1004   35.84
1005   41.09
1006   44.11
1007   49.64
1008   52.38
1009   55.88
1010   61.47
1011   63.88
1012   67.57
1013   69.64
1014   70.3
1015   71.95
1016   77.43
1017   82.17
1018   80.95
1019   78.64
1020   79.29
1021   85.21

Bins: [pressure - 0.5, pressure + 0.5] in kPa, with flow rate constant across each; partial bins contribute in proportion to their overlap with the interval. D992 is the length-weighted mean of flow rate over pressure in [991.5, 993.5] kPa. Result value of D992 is 41.7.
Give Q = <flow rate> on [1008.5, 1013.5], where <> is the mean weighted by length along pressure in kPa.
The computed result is 63.7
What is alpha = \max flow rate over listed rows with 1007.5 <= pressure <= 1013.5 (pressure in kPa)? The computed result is 69.64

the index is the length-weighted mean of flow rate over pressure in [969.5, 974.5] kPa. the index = 81.3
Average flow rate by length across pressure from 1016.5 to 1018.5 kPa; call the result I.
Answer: 81.6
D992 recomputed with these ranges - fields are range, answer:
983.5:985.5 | 59.9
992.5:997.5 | 35.2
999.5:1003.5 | 30.7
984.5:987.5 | 54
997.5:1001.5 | 29.3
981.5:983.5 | 63.5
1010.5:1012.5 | 65.7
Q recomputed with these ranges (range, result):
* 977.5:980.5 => 71.6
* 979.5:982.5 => 67.2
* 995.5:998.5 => 30.9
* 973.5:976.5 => 77.4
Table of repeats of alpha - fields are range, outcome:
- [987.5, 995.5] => 51.4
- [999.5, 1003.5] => 32.75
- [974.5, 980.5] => 78.32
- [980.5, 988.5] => 65.93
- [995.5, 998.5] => 32.65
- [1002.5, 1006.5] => 44.11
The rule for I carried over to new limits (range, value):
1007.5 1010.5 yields 56.6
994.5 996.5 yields 33.3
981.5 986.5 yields 60.1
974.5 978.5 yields 75.5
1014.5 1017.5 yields 77.2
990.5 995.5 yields 40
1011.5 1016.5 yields 71.4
